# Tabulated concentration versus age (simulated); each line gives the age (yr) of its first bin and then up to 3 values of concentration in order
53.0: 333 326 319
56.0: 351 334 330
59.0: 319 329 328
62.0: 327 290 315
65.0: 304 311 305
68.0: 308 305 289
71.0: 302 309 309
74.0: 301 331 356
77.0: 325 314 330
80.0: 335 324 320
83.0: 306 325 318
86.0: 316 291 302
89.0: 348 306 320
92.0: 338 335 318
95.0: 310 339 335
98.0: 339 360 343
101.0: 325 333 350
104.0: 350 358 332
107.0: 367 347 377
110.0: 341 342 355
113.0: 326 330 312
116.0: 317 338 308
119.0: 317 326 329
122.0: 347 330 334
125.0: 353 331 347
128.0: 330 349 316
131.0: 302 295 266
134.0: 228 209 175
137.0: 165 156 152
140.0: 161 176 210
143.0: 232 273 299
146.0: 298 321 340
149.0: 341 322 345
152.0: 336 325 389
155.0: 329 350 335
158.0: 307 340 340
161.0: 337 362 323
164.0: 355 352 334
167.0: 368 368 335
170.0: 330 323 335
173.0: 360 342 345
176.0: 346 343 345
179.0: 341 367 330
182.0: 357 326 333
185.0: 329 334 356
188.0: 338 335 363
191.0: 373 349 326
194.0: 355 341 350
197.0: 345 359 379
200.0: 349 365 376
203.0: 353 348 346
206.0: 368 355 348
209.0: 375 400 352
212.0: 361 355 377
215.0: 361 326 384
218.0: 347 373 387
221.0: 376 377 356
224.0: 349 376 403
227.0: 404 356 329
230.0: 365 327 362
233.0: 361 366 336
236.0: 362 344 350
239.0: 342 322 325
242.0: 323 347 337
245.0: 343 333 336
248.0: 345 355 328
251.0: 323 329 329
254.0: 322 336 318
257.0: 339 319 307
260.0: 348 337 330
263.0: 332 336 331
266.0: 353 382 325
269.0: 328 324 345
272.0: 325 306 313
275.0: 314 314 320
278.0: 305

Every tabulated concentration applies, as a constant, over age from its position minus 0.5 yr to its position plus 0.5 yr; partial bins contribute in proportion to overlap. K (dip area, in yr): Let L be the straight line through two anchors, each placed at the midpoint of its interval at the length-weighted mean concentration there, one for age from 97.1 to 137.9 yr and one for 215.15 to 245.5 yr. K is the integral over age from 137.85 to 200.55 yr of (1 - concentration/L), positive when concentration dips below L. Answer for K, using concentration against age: 1.7 yr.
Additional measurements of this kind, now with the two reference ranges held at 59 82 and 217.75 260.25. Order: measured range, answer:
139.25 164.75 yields 1.7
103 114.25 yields -0.9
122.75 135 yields 0.6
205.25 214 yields -0.6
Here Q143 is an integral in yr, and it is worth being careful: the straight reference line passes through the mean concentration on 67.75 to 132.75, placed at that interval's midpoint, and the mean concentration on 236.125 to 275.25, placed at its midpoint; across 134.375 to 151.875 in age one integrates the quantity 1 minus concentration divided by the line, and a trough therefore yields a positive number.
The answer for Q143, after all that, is 4.4 yr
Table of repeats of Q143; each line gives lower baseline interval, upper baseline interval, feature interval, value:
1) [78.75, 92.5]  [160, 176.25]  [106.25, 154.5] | 4.8 yr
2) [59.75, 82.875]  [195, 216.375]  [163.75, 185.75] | 0.3 yr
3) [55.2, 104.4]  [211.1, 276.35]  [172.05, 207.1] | -1.2 yr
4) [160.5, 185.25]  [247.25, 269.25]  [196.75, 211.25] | -0.9 yr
